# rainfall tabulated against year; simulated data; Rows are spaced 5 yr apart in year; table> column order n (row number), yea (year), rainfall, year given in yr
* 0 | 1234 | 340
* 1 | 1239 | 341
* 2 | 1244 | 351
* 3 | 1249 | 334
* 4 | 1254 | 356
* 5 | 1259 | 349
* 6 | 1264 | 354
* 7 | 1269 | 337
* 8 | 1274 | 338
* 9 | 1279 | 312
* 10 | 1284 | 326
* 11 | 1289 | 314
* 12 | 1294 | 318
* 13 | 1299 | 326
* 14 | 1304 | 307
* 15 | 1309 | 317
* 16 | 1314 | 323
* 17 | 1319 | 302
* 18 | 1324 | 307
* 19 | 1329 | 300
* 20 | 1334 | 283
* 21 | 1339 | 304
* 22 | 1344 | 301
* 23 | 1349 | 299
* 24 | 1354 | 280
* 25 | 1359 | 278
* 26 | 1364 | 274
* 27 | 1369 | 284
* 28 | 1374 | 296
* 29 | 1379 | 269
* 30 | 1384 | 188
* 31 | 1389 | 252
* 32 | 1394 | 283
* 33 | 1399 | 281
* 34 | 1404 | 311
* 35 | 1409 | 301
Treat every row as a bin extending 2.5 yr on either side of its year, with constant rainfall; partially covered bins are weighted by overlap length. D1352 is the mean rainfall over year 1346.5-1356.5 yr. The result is 290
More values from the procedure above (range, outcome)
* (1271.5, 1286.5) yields 325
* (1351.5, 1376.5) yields 282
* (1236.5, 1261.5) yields 346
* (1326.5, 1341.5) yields 296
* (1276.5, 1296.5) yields 318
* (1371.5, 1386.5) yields 251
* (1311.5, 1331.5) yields 308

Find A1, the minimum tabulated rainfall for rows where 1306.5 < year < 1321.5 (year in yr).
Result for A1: 302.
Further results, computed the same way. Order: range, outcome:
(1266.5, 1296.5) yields 312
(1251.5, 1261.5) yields 349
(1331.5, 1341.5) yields 283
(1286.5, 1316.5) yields 307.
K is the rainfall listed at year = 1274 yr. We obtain 338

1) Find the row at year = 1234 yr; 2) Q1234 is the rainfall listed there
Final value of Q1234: 340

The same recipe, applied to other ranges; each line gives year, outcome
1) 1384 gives 188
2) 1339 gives 304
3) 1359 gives 278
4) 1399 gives 281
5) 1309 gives 317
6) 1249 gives 334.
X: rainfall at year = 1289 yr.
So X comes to 314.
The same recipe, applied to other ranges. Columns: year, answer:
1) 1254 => 356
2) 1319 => 302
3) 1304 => 307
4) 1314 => 323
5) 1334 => 283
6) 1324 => 307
